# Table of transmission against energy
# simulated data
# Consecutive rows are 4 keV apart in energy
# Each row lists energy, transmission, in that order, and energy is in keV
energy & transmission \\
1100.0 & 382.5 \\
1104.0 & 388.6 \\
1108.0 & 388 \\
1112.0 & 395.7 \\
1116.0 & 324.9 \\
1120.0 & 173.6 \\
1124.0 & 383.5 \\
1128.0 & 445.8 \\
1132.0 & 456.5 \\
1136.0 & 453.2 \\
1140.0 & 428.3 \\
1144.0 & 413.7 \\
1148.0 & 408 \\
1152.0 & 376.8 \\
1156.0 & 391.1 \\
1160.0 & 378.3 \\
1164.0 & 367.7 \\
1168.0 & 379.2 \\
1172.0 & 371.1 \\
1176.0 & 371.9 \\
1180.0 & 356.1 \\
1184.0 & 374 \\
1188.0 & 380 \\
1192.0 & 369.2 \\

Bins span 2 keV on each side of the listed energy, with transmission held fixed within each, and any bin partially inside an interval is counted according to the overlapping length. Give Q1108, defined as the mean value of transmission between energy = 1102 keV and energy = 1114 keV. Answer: 391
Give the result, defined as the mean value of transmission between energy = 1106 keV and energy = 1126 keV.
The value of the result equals 333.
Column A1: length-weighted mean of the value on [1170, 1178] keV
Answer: 372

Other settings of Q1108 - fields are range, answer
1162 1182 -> 369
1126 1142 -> 446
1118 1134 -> 365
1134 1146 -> 432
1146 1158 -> 392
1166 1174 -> 375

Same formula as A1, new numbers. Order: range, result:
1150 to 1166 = 378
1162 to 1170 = 373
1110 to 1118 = 360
